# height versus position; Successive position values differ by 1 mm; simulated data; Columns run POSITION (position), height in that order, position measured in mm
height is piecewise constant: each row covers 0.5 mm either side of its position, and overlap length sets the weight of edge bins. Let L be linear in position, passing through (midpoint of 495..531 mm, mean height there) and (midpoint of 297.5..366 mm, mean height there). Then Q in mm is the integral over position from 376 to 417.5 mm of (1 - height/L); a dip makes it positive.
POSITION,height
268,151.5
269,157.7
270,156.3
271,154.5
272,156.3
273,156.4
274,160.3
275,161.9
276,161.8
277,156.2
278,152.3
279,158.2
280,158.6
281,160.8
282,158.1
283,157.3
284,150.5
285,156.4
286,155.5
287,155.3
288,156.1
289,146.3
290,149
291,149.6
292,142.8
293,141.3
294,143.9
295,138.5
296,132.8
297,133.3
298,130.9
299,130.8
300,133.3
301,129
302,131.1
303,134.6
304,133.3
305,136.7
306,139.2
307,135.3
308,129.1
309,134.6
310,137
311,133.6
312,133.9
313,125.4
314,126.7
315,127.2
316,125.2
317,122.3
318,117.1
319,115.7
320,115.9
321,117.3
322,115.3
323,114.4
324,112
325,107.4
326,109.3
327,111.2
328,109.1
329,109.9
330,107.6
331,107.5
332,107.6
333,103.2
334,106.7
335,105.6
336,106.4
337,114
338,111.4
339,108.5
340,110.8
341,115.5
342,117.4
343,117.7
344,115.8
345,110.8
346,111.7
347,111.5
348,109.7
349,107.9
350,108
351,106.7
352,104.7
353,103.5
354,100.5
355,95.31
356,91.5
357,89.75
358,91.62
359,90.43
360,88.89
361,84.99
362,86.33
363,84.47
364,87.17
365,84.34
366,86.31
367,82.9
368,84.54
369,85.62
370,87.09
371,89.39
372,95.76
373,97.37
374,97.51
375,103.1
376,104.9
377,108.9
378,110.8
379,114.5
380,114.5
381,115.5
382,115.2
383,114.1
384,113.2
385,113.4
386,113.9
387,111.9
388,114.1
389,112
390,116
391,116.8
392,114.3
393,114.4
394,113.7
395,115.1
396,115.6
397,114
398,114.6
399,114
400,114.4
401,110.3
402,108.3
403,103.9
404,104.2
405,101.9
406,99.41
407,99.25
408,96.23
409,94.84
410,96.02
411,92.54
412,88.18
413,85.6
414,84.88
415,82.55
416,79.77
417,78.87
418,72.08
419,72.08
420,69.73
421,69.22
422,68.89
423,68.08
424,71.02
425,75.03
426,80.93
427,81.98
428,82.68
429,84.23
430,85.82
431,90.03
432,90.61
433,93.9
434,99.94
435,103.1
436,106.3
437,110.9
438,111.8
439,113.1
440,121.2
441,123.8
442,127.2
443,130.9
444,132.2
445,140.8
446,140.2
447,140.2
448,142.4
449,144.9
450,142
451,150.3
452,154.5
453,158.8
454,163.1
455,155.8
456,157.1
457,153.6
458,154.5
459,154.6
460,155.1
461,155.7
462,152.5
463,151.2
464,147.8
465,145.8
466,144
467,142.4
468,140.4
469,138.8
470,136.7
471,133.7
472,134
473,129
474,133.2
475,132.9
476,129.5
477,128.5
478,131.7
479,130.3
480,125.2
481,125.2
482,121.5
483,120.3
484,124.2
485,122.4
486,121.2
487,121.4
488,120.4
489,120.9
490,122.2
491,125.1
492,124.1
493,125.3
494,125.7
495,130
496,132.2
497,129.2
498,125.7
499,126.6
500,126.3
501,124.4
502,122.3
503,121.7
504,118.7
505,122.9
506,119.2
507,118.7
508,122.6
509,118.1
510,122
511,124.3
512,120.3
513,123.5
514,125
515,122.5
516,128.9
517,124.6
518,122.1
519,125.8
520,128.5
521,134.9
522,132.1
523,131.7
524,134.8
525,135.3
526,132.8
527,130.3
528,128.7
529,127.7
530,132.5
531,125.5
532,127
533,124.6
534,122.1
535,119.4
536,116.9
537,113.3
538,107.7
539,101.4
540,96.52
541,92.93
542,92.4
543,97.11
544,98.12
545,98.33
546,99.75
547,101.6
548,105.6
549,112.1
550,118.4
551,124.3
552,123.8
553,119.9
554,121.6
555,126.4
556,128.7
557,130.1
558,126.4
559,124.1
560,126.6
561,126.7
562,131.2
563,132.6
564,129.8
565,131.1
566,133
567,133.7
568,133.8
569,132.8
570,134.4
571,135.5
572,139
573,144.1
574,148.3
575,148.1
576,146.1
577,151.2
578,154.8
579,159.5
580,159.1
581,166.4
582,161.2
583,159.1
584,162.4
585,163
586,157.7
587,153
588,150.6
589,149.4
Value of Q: 4.1 mm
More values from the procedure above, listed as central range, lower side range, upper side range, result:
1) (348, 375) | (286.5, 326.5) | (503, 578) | 7.5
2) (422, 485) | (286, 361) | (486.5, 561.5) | -2.9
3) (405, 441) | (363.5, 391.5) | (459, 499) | 8.4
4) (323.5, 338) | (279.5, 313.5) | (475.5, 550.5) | 3.1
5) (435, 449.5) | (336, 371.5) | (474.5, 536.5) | -1.5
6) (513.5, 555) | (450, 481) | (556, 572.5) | 5.1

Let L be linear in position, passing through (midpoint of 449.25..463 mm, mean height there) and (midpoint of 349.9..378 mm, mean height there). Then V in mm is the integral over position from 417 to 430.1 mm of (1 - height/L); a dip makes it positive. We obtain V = 5.7 mm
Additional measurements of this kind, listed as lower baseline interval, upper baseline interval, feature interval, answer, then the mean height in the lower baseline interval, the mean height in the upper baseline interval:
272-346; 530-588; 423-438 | 4.6 mm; 131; 129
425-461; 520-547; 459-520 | -4.1 mm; 125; 117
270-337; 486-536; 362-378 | 4.7 mm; 134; 125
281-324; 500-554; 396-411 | 2.7 mm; 136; 119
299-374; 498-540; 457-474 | -3.5 mm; 110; 124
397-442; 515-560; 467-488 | -4.5 mm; 93.7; 119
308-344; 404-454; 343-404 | 3.3 mm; 116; 103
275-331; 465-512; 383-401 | 2.3 mm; 135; 127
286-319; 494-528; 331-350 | 3.3 mm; 135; 126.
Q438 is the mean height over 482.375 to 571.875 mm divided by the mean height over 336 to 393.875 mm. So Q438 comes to 1.2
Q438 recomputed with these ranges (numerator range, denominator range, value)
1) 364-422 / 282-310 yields 0.71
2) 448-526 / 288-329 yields 1.03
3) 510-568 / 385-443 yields 1.23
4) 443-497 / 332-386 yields 1.34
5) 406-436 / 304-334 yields 0.70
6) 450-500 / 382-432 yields 1.41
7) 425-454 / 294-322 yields 0.91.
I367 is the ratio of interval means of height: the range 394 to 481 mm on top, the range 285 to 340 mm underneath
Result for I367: 0.92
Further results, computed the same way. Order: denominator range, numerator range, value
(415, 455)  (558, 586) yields 1.33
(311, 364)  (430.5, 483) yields 1.23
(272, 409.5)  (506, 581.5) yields 1.07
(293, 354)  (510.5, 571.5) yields 1.02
